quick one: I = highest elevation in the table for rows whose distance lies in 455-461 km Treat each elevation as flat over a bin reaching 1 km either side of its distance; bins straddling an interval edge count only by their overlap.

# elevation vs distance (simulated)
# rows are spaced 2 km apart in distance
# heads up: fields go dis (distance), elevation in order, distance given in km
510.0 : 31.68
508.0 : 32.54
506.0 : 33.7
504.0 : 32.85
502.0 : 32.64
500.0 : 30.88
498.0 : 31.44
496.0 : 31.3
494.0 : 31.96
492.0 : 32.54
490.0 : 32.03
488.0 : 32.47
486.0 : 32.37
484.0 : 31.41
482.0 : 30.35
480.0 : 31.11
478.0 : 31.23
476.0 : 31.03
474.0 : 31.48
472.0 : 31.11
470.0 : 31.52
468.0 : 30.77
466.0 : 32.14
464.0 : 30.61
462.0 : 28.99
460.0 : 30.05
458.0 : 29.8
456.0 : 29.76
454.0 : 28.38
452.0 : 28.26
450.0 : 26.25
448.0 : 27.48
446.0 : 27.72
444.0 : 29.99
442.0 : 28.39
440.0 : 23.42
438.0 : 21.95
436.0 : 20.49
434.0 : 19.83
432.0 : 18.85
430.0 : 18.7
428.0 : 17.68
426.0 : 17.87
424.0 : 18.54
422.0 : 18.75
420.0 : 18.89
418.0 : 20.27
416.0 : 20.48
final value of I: 30.05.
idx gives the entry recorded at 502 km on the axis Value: 32.64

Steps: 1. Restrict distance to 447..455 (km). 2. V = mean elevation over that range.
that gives 27.6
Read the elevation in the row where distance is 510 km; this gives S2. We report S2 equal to 31.68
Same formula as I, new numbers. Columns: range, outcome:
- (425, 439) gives 21.95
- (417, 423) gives 20.27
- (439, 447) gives 29.99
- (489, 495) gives 32.54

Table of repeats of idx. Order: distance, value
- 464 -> 30.61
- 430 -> 18.7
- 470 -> 31.52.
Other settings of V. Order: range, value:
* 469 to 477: 31.3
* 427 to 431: 18.2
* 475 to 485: 31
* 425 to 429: 17.8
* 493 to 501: 31.4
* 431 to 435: 19.3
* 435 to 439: 21.2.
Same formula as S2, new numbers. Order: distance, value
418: 20.27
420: 18.89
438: 21.95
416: 20.48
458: 29.8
